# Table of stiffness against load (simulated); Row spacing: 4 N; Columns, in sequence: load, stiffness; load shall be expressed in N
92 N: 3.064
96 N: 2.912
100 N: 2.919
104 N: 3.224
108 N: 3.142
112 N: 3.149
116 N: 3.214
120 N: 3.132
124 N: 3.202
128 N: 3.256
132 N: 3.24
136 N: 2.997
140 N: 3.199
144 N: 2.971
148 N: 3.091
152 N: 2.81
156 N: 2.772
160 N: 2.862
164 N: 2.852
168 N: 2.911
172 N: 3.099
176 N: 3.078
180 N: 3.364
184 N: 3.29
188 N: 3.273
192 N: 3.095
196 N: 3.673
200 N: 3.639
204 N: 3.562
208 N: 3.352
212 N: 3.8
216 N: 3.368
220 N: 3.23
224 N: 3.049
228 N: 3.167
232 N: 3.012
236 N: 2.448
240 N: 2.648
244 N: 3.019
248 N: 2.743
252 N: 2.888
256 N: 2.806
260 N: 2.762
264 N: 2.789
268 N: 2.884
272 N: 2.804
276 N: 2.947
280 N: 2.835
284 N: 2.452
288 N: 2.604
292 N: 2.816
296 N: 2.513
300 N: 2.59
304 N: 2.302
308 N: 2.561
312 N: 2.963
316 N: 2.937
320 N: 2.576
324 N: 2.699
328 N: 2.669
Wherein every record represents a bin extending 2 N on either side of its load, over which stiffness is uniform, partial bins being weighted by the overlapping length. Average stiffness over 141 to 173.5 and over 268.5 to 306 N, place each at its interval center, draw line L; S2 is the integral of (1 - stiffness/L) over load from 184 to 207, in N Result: -4.7 N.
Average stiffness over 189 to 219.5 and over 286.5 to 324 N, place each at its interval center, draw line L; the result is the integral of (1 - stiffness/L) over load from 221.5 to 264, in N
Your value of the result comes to 4.14 N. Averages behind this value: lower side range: 3.48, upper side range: 2.65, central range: 2.86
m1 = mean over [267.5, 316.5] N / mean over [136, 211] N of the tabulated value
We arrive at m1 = 0.85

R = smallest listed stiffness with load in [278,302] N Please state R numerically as 2.452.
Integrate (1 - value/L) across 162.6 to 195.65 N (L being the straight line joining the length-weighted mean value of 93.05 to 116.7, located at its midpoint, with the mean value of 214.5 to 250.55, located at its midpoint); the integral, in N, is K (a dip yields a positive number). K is -1.6 N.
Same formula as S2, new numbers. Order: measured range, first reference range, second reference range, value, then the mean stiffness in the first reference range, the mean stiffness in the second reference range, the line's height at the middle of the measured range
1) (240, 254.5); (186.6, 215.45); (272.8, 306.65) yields 0.9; 3.48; 2.64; 3.04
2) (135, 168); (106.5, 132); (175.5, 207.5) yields 3.4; 3.19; 3.38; 3.28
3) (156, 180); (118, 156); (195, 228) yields 1.9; 3.08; 3.43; 3.23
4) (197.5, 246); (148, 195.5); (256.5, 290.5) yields -4.6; 3.06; 2.76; 2.91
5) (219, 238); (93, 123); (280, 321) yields -1.0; 3.1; 2.64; 2.81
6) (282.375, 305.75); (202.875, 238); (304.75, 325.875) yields 2.3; 3.21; 2.72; 2.83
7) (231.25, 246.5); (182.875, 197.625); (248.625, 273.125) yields 1.1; 3.33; 2.82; 2.98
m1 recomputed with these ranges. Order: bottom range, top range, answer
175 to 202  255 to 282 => 0.84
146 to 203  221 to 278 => 0.91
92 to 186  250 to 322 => 0.89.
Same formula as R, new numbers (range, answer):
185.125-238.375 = 2.448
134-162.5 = 2.772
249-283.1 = 2.762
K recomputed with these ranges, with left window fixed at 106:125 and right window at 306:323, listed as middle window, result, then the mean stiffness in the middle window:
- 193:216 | -4.5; 3.56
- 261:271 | 0.1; 2.83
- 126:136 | -0.2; 3.2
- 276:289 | 0.7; 2.68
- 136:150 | 0.2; 3.07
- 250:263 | 0.3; 2.82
